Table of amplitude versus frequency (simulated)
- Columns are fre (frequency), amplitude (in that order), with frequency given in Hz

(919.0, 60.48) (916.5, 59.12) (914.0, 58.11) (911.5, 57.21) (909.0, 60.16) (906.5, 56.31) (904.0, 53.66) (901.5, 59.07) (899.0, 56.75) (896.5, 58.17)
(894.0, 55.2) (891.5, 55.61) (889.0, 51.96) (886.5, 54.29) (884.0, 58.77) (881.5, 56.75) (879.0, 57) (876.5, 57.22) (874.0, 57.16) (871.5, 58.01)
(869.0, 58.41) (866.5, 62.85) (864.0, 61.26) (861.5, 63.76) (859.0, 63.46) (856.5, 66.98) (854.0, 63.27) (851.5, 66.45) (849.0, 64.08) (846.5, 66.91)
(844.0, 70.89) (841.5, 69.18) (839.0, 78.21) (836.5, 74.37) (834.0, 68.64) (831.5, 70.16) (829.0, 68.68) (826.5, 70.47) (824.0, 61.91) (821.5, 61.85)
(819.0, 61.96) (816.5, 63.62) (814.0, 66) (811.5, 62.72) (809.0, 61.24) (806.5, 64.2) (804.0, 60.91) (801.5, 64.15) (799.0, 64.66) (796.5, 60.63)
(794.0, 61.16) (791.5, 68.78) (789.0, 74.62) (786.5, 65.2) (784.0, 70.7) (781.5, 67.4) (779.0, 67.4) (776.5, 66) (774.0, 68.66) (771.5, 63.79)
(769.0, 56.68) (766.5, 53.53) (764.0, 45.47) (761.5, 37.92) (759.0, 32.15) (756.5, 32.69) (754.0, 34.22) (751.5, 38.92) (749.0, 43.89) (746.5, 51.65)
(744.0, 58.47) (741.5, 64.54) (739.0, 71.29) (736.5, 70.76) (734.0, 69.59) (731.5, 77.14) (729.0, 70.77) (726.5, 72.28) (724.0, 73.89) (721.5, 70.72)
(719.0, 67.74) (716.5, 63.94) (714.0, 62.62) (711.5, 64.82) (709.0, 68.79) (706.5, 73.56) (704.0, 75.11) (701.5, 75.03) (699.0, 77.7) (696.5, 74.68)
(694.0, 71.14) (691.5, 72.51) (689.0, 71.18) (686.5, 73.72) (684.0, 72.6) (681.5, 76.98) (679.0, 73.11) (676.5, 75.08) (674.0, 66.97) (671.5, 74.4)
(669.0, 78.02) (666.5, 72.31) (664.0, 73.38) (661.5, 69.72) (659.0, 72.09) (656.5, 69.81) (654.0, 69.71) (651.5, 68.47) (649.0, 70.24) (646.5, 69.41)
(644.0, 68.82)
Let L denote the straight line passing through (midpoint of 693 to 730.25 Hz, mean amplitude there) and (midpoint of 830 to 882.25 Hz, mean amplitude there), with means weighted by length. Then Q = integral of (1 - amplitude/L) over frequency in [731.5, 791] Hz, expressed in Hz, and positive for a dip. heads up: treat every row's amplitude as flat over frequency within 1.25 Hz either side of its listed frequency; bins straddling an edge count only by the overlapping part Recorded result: 9.8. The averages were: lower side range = 70.9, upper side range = 64.6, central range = 57.3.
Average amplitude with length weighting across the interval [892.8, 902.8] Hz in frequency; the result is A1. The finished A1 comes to 57.3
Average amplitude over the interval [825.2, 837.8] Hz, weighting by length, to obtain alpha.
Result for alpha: 70.5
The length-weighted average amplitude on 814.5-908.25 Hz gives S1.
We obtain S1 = 62.3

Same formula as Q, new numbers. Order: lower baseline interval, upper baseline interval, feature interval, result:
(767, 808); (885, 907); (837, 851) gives -2.3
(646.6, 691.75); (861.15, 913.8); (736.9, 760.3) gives 6.5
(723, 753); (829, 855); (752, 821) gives 7.6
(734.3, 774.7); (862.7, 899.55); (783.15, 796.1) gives -3.5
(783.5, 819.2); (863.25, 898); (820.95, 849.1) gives -3.5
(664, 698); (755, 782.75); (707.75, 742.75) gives -3.3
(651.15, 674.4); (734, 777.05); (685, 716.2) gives -3.7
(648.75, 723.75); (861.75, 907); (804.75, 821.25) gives -0.2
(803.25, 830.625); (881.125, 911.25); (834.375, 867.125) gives -3.4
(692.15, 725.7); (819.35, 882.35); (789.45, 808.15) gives 0.8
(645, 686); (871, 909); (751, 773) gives 7.0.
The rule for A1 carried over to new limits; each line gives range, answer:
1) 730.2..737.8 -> 72.5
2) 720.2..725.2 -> 72.2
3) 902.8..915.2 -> 57.1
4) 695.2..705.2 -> 75.6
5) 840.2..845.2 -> 70.1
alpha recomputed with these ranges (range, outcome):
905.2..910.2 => 58.2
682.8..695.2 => 72.2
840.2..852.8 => 67.5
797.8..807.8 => 63.5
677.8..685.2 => 74.2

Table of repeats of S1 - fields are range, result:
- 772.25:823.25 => 65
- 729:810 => 59.2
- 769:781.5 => 65.6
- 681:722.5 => 71.2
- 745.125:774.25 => 45.9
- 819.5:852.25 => 68.5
